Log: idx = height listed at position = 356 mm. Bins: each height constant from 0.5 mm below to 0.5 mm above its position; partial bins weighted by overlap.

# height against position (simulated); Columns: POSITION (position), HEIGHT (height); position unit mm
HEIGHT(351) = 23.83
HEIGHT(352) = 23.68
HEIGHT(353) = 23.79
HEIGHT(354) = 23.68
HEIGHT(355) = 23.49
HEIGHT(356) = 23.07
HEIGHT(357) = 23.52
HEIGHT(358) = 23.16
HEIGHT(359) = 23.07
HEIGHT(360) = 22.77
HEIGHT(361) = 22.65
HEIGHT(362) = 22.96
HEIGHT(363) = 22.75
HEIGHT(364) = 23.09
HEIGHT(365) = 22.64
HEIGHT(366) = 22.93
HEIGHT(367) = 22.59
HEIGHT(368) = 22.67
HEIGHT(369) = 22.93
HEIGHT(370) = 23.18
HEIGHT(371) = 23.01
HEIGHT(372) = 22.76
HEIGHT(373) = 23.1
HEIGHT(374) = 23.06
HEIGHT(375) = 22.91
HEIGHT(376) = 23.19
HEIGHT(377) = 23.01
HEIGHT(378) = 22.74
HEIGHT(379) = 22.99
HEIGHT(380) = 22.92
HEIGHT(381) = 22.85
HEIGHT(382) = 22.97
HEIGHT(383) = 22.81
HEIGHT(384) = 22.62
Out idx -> 23.07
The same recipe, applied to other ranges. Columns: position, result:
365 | 22.64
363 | 22.75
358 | 23.16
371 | 23.01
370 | 23.18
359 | 23.07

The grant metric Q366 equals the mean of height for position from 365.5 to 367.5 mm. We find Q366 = 22.8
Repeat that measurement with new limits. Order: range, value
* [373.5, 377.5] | 23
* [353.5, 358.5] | 23.4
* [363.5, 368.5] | 22.8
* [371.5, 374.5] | 23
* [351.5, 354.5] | 23.7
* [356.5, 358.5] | 23.3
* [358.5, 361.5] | 22.8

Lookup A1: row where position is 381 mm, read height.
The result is 22.85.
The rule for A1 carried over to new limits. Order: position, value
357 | 23.52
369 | 22.93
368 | 22.67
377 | 23.01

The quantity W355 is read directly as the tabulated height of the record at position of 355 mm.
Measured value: 23.49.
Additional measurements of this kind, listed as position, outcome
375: 22.91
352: 23.68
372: 22.76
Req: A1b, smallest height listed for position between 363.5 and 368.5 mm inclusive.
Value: 22.59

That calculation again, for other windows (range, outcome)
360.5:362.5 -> 22.65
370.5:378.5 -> 22.74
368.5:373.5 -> 22.76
